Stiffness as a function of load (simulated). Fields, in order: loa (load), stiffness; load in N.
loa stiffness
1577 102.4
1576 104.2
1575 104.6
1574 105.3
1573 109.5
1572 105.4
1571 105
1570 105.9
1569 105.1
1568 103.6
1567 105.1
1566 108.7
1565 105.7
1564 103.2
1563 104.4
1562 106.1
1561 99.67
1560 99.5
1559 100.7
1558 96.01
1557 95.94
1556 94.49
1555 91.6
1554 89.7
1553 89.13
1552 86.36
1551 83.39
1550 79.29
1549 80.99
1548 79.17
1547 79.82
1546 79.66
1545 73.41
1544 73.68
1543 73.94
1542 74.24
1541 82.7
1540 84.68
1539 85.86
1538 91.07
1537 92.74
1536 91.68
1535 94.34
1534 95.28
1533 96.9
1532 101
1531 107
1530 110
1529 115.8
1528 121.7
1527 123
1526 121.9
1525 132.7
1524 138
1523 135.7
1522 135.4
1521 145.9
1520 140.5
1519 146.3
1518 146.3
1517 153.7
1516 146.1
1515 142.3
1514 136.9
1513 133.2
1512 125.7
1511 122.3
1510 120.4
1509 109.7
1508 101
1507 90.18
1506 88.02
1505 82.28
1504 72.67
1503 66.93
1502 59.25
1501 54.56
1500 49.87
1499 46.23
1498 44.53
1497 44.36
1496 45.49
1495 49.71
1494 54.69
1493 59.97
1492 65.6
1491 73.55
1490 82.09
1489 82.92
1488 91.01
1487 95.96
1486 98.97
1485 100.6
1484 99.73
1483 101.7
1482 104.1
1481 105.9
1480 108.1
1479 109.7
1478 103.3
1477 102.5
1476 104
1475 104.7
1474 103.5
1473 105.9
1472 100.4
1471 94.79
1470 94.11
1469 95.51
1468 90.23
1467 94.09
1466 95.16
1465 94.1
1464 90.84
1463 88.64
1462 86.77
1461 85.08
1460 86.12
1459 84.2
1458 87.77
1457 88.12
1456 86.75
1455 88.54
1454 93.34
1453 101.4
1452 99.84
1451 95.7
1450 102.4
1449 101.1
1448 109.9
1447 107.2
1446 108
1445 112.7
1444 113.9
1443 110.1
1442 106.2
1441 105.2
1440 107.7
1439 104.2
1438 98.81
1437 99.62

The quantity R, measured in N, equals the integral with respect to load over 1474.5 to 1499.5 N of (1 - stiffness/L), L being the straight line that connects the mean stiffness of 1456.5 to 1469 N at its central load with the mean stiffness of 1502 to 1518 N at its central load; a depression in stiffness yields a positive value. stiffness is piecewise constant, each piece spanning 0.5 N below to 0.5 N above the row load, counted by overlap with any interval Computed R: 4.23 N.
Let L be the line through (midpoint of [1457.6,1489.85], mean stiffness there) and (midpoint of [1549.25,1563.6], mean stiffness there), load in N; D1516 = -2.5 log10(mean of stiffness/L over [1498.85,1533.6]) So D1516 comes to -0.184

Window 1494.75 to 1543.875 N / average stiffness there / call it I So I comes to 101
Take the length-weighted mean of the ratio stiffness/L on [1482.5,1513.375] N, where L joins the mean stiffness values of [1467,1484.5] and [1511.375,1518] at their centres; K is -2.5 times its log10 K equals 0.46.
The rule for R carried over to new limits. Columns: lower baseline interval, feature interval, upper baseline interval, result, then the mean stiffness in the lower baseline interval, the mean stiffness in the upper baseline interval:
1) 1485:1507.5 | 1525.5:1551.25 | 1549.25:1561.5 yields -2.25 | 68.9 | 91.9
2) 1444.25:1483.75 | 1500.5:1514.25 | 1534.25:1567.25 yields -0.39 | 98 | 90.1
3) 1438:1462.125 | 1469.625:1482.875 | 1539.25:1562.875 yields -1.01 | 99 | 87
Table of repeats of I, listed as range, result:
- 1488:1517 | 85.3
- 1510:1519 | 138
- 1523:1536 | 113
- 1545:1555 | 83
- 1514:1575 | 105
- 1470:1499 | 86.5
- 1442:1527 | 98.7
